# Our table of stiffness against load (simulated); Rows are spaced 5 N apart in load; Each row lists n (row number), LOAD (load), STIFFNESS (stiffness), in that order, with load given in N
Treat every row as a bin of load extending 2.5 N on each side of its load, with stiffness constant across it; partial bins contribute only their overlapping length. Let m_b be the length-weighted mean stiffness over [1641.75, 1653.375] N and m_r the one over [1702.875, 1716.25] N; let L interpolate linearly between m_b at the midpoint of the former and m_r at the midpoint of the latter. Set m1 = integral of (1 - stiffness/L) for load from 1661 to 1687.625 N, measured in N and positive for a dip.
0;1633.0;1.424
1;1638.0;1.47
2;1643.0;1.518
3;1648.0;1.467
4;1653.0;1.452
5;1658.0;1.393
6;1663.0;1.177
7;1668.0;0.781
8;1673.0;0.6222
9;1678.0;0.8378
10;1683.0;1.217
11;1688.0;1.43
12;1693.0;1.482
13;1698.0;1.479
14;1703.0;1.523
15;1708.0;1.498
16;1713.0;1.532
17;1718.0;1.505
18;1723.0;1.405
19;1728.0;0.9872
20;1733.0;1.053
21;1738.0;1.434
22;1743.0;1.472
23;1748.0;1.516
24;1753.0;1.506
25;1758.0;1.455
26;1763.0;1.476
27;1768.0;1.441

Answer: 9.5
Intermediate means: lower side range 1.48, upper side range 1.52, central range 0.962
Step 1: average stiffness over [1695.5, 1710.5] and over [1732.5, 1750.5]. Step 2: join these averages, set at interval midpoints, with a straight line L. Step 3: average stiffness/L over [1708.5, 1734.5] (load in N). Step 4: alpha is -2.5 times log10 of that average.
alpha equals 0.11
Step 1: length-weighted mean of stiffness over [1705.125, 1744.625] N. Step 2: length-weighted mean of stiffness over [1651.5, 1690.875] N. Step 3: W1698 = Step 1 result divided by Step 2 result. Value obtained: 1.2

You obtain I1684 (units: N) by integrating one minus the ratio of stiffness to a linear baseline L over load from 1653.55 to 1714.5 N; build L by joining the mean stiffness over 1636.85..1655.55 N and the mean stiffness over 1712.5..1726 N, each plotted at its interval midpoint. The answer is 8.96 N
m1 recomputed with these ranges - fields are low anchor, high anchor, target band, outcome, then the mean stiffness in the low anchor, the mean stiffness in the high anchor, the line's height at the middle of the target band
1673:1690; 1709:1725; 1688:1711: -3.8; 1.07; 1.48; 1.28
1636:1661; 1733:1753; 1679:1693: 1.4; 1.45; 1.43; 1.44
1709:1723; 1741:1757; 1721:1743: 3.7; 1.5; 1.49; 1.5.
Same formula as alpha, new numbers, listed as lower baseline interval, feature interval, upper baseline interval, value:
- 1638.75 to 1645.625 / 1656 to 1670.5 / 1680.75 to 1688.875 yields 0.263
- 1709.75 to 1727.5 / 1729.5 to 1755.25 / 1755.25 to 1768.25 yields 0.051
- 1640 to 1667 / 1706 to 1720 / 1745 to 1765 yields -0.054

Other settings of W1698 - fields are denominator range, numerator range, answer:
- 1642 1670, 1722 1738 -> 0.90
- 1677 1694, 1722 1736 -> 0.90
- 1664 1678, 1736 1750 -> 1.90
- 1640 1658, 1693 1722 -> 1.02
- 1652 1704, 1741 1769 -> 1.23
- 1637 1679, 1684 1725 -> 1.23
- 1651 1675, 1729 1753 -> 1.25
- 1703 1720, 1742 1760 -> 0.98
